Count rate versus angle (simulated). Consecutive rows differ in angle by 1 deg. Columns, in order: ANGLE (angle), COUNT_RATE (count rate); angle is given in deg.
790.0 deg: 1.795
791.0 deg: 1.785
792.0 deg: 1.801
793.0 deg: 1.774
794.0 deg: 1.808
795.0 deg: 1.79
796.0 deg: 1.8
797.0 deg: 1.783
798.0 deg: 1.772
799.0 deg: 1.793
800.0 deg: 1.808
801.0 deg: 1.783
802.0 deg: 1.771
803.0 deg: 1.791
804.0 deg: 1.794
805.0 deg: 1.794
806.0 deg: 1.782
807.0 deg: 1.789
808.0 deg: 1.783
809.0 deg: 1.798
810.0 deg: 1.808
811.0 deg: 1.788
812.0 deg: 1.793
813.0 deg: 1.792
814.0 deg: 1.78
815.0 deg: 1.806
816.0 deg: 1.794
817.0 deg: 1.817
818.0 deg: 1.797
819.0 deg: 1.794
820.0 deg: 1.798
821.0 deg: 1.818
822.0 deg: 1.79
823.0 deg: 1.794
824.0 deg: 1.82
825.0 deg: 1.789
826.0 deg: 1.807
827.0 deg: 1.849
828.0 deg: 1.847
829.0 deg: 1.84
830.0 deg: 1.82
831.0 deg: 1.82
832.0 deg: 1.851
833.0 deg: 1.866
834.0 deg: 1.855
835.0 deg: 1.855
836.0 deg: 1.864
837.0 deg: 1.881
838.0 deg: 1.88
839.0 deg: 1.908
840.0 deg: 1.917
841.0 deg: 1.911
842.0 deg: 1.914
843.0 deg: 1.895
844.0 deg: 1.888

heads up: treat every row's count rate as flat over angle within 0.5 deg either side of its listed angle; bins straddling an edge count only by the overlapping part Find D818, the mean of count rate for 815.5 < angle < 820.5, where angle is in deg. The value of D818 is 1.8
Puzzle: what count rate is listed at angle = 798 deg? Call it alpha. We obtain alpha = 1.772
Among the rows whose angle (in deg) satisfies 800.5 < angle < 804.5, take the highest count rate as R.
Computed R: 1.794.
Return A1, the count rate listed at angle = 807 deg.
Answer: 1.789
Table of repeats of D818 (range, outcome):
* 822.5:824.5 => 1.81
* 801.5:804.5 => 1.79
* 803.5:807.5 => 1.79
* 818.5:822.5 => 1.8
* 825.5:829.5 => 1.84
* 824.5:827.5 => 1.81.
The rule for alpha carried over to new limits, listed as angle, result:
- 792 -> 1.801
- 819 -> 1.794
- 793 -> 1.774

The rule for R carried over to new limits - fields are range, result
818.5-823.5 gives 1.818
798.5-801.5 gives 1.808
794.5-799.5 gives 1.8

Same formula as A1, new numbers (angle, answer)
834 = 1.855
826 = 1.807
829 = 1.84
